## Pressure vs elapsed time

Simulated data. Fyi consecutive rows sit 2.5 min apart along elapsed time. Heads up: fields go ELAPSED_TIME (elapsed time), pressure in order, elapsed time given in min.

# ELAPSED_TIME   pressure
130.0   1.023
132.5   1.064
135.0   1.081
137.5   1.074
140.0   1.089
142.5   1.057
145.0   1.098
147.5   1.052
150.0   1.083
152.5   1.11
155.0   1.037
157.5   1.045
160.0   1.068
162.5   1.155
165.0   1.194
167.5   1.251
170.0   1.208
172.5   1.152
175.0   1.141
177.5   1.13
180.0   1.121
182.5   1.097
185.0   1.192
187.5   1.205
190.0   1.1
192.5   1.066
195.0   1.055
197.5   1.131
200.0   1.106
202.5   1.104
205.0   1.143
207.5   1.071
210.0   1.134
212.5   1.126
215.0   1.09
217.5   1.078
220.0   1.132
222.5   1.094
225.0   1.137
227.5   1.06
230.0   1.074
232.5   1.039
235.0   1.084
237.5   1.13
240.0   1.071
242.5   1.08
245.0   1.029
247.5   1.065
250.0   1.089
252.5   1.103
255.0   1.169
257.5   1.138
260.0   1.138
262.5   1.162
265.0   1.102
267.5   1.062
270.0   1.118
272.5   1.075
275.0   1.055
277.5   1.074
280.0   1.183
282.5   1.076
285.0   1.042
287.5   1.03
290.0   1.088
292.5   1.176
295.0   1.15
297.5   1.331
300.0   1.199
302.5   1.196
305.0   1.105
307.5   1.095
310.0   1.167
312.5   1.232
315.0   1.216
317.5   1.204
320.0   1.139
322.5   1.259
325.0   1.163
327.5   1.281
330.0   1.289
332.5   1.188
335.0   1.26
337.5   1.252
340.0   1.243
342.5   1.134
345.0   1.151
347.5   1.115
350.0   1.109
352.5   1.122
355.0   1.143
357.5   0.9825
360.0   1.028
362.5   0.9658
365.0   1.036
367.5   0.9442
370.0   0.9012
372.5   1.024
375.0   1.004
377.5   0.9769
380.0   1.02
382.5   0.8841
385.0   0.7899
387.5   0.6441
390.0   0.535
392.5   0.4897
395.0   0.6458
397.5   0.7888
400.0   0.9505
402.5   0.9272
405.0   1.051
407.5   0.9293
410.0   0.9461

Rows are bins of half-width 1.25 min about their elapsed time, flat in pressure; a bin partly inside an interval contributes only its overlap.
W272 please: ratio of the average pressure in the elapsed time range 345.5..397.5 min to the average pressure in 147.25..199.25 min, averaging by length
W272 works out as 0.82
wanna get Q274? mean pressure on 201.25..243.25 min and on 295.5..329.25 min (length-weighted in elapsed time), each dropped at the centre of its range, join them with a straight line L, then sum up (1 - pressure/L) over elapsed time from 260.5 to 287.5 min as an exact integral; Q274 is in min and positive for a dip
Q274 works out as 1.5 min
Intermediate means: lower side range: 1.1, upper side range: 1.2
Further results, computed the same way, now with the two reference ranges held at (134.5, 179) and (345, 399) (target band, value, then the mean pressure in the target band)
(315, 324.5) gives -2.3 min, 1.2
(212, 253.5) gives -1.7 min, 1.09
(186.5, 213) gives -0.9 min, 1.11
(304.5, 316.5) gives -2.4 min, 1.17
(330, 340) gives -3.1 min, 1.24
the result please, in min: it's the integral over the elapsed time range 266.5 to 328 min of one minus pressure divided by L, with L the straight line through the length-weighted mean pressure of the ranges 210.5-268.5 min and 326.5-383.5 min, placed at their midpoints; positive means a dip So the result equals -3.0 min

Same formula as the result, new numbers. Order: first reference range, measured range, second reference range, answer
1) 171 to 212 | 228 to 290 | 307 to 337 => 4.1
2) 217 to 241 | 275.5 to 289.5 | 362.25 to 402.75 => -1.0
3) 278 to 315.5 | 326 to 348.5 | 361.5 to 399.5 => -4.7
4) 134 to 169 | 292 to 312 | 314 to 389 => -1.7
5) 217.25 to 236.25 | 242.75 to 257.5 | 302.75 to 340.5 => 0.3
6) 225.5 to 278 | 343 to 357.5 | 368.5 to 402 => -3.6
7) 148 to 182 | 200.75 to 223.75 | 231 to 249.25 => -0.3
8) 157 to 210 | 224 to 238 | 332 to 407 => 0.1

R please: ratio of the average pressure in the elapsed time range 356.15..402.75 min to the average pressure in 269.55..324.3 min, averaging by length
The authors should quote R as 0.76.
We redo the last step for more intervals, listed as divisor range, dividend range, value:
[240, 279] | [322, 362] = 1.06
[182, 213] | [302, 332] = 1.07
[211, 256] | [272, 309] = 1.03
